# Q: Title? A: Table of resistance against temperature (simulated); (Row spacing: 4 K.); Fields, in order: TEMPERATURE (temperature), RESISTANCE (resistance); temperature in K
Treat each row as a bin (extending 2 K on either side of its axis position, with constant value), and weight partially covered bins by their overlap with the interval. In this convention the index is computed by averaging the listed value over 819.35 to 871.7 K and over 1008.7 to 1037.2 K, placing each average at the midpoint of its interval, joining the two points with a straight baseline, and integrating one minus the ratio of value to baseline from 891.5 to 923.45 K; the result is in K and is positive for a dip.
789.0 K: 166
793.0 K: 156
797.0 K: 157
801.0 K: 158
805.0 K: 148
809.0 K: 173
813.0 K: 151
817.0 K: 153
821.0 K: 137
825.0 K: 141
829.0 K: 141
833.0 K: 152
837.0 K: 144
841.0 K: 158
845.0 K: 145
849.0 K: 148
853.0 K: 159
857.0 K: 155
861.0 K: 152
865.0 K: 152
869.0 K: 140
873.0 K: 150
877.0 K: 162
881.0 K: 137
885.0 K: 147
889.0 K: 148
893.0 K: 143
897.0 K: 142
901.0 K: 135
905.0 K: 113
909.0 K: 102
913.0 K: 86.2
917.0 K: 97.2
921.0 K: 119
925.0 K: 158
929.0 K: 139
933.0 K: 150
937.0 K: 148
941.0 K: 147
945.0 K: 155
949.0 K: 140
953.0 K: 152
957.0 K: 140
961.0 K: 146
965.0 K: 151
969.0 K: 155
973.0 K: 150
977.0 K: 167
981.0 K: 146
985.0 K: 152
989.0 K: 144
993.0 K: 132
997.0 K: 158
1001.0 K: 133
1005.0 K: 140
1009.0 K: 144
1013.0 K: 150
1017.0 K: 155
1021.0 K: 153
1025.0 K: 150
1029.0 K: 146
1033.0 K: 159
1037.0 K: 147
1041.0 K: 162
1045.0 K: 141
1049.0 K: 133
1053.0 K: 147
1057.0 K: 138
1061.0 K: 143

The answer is 6.8 K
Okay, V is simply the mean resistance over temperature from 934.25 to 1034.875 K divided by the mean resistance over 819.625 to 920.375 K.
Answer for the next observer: 1.1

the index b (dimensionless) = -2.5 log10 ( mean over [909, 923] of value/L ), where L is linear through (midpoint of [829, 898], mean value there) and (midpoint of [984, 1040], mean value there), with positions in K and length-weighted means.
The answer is 0.42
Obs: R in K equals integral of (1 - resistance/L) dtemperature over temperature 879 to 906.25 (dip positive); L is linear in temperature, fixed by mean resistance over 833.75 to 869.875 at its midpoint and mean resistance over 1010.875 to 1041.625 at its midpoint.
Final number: 2.3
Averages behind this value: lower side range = 151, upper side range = 152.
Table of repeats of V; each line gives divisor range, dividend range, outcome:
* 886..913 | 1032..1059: 1.14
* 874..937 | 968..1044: 1.13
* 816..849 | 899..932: 0.82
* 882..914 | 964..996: 1.17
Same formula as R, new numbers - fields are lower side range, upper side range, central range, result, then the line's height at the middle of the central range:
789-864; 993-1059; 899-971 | 6.7 K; 149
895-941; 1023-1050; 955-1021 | -3.8 K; 140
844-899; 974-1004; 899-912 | 3.0 K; 148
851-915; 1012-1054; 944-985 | -1.6 K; 145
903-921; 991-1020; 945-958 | -2.8 K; 120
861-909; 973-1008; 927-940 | -0.2 K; 144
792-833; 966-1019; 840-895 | 0.3 K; 150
